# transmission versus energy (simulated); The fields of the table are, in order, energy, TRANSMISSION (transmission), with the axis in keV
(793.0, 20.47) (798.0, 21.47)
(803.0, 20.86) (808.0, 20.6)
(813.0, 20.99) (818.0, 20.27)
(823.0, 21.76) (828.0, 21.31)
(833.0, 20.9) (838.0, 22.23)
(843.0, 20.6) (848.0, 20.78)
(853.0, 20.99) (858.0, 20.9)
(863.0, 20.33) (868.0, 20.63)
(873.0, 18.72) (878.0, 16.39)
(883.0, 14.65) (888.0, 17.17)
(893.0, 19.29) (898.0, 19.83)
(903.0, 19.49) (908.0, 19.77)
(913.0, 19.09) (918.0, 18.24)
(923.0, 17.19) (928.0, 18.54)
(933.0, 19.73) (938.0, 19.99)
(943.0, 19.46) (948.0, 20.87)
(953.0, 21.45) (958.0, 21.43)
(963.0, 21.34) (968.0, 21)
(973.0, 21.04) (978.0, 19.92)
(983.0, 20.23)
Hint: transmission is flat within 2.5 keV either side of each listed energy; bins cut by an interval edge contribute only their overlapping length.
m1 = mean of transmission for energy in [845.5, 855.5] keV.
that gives 20.9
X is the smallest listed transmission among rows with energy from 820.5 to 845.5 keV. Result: 20.6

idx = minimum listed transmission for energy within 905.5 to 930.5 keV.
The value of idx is 17.19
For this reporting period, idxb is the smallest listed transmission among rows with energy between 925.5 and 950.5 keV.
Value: 18.54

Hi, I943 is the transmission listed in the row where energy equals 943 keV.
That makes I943 19.46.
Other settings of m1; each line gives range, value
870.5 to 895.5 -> 17.2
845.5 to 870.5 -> 20.7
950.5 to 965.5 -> 21.4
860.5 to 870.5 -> 20.5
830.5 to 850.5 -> 21.1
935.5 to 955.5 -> 20.4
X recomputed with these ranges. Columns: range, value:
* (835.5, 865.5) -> 20.33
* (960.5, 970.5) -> 21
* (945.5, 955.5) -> 20.87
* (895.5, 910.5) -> 19.49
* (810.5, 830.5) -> 20.27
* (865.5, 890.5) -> 14.65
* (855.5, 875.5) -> 18.72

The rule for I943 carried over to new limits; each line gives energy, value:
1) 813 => 20.99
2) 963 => 21.34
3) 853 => 20.99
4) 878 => 16.39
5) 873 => 18.72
